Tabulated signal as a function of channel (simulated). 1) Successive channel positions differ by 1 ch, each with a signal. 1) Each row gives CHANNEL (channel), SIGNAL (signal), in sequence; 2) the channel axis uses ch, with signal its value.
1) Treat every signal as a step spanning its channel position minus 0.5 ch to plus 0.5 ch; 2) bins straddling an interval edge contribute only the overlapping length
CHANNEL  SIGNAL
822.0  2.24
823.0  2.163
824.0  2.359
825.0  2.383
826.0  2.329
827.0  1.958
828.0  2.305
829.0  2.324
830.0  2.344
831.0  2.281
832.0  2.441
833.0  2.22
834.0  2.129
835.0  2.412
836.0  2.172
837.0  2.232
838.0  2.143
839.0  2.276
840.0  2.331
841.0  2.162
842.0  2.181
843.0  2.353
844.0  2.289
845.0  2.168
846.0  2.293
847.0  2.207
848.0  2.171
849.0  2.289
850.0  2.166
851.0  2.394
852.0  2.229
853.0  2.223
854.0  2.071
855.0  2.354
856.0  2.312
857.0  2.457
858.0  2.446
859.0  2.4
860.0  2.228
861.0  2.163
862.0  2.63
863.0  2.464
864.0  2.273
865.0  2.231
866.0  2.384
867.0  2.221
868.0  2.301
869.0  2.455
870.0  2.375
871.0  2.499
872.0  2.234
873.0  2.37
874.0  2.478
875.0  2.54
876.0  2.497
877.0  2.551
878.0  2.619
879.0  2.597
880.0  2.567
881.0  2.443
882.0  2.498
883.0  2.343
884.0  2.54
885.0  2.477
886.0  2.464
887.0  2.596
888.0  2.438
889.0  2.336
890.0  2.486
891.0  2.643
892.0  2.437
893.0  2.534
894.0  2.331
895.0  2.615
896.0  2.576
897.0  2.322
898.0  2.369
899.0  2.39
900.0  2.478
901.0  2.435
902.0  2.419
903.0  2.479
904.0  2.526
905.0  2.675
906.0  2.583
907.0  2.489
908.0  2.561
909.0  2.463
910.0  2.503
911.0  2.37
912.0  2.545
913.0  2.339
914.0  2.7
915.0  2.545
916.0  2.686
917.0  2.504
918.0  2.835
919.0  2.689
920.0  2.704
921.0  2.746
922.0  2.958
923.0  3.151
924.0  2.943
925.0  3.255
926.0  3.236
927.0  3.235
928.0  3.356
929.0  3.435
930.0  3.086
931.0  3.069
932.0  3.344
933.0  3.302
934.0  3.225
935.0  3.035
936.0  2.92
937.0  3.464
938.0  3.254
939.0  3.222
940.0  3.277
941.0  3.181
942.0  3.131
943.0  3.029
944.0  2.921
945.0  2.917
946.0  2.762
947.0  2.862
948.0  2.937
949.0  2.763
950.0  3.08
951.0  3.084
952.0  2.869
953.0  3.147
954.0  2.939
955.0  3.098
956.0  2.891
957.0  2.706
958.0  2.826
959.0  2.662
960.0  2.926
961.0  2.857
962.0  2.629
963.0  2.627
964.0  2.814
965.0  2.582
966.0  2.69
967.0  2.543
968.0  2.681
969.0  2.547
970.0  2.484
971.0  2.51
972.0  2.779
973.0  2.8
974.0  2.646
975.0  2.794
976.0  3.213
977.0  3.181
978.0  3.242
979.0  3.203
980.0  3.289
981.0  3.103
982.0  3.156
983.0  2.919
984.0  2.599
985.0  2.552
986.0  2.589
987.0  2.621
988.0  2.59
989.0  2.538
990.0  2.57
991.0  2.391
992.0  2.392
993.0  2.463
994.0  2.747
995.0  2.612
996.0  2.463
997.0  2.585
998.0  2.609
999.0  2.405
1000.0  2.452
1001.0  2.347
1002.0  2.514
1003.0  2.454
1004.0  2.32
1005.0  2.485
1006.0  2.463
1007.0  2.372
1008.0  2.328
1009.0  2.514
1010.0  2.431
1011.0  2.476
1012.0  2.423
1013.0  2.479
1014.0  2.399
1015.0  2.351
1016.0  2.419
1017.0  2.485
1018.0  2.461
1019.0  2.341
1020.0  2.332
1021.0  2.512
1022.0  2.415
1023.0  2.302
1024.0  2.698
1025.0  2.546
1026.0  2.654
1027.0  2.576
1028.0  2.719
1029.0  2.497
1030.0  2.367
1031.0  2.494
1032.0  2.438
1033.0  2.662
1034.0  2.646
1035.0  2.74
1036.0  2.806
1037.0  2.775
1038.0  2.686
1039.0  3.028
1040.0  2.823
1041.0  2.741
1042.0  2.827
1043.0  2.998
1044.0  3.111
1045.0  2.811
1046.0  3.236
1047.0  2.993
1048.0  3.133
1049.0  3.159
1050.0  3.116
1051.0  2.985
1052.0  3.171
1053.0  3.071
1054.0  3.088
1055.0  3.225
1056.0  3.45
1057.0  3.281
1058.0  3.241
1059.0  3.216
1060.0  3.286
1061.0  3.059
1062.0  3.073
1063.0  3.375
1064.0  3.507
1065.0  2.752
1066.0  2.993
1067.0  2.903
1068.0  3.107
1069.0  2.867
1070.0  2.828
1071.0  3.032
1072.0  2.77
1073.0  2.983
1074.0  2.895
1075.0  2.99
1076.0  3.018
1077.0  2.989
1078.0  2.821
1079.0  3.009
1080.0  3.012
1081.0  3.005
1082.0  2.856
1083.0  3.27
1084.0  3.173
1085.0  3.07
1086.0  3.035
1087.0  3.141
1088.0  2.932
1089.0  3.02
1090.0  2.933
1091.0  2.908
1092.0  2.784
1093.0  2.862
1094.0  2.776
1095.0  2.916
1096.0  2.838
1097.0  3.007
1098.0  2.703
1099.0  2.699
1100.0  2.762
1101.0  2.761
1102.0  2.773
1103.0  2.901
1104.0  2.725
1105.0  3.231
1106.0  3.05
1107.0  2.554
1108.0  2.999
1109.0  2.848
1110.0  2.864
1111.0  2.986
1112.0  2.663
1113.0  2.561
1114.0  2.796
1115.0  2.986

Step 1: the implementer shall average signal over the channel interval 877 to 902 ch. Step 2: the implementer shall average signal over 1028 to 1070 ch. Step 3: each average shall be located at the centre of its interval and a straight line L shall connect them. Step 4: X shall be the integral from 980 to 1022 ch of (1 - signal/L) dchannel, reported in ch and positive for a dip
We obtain 4.3 ch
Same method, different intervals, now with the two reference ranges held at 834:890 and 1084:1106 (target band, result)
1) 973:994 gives -1.3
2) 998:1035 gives 3.4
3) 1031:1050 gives -0.6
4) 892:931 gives -3.4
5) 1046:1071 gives -2.7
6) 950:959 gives -1.3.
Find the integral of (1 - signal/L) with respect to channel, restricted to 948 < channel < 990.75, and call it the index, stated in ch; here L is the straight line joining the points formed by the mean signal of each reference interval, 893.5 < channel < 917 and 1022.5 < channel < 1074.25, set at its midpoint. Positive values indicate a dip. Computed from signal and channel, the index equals -2.11 ch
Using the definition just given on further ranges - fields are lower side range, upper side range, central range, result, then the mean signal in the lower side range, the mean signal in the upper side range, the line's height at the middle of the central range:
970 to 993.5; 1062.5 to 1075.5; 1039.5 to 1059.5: -0.9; 2.78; 3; 2.95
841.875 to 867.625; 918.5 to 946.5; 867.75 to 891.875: 0.7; 2.29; 3.1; 2.55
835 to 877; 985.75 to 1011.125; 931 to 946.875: -4.7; 2.31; 2.49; 2.42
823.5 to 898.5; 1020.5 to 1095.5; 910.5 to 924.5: -1.0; 2.36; 2.92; 2.52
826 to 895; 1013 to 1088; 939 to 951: -1.9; 2.35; 2.87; 2.59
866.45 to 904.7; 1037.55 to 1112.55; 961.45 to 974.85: 0.2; 2.46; 2.98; 2.69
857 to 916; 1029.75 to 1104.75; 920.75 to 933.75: -3.0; 2.46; 2.96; 2.57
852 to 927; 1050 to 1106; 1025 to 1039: 1.2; 2.51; 3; 2.88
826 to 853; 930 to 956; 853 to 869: 0.6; 2.25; 3.07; 2.42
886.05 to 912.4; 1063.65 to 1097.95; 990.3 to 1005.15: 1.4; 2.48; 2.96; 2.74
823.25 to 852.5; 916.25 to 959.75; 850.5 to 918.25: 4.2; 2.26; 3.02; 2.61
